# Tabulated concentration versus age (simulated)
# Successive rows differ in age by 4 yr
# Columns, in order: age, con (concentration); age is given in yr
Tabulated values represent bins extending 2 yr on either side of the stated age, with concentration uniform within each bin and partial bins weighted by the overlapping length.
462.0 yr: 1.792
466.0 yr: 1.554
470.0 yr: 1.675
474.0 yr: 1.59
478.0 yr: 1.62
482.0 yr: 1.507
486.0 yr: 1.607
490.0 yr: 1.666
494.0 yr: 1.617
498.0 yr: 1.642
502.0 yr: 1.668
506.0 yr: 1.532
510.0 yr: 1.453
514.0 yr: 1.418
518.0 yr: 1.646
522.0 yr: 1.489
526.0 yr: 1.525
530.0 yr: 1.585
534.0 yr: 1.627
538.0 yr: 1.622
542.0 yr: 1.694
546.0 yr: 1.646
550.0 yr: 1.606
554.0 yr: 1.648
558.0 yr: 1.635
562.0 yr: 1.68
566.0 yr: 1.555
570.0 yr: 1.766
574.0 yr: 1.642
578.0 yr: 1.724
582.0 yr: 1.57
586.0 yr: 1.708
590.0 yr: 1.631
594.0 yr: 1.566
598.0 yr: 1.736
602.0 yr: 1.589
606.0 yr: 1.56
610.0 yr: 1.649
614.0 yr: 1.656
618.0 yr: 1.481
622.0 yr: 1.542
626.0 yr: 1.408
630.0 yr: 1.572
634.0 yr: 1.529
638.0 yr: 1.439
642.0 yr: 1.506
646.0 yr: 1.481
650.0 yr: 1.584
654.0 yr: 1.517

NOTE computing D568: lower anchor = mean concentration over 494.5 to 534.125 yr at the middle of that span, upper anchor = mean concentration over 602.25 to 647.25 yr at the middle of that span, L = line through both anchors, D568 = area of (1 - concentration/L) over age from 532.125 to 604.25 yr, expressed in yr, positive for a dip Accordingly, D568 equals -4.7 yr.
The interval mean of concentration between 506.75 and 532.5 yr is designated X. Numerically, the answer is 1.52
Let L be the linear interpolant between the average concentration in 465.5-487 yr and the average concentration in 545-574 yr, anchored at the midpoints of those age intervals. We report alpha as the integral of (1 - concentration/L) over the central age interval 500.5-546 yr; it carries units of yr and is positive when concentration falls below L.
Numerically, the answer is 1.5 yr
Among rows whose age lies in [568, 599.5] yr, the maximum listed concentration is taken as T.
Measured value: 1.766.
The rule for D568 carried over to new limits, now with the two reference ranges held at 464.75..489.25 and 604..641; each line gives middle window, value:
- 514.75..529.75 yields 0.3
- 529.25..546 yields -0.7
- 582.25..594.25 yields -0.7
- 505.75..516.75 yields 0.8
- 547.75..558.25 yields -0.4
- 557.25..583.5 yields -1.6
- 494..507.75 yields -0.2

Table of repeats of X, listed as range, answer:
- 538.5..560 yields 1.64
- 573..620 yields 1.63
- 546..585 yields 1.65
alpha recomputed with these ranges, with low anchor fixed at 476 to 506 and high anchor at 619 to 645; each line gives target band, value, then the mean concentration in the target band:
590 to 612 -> -1.4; 1.62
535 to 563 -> -1.4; 1.65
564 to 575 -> -0.8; 1.66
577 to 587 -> -0.8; 1.66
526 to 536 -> -0.1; 1.59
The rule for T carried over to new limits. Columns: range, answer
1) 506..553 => 1.694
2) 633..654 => 1.584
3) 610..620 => 1.656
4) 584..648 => 1.736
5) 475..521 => 1.668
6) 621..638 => 1.572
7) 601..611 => 1.649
